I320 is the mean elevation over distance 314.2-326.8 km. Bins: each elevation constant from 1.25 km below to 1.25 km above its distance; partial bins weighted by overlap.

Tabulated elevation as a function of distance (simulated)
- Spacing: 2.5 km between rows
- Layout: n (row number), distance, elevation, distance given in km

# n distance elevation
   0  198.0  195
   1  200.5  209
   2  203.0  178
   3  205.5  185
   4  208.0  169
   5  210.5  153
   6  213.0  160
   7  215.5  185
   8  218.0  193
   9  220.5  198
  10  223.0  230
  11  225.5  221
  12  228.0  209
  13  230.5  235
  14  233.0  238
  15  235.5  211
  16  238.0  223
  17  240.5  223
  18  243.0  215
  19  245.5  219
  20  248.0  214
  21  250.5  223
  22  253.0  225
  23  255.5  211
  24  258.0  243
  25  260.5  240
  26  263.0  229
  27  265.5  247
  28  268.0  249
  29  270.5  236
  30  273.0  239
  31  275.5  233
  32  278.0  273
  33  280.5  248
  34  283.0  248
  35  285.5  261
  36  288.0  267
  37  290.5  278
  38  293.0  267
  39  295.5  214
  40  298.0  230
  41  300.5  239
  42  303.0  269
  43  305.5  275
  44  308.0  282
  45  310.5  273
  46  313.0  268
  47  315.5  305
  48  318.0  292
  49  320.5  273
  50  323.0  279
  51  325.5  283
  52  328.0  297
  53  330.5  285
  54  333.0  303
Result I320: 286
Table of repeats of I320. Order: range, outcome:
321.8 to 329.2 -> 286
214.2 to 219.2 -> 189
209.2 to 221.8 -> 178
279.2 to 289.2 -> 256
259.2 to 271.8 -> 240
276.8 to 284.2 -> 256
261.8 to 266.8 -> 238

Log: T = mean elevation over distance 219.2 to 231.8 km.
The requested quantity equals 219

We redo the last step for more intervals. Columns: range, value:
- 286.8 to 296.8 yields 256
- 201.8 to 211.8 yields 171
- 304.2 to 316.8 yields 281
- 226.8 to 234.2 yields 227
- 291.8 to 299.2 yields 237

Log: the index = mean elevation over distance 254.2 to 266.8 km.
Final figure 234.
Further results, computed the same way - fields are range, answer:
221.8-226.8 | 225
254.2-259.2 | 227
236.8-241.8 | 223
